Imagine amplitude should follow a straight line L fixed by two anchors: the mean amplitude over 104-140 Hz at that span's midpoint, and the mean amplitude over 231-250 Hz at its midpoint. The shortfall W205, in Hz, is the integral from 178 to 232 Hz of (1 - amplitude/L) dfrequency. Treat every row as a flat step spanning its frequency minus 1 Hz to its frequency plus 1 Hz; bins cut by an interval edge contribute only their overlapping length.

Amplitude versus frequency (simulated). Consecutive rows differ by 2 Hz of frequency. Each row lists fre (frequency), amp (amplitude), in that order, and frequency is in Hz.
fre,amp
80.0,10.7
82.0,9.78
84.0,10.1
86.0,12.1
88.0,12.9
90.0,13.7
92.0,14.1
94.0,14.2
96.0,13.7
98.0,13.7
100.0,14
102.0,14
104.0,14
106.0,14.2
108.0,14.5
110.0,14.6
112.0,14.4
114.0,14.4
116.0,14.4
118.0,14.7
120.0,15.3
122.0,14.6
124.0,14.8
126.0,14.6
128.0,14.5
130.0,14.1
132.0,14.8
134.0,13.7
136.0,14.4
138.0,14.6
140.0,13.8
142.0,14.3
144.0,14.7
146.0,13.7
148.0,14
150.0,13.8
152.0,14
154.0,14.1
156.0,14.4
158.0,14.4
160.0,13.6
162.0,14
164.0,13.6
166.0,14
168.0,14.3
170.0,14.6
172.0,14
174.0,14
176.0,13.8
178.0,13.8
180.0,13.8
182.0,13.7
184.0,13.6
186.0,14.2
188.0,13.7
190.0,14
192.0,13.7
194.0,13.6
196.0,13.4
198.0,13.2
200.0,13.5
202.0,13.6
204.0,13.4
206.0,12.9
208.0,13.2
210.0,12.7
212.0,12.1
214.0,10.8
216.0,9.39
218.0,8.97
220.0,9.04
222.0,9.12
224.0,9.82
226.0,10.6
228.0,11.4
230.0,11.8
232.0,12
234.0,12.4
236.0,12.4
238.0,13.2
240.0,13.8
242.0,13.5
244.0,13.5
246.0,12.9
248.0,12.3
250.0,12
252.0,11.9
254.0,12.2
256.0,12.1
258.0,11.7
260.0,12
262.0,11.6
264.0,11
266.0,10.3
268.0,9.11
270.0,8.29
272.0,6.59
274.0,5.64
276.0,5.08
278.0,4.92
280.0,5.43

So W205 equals 4.2 Hz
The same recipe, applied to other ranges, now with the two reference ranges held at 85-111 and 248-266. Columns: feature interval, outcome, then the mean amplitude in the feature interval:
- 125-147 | -1.59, 14.3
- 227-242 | -0.57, 12.5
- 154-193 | -3.40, 14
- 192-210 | -1.22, 13.3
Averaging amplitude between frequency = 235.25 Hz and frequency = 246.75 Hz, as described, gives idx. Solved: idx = 13.2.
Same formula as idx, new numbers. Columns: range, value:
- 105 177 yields 14.3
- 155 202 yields 13.9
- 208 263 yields 11.7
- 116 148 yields 14.4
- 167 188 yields 14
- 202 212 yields 13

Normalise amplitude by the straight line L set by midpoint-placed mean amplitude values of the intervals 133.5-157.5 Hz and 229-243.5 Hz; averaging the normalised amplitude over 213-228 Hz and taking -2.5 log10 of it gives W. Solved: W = 0.31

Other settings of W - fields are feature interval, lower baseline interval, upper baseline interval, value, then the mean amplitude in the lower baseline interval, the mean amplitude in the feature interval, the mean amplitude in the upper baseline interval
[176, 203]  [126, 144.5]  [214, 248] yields -0.08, 14.3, 13.7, 11.5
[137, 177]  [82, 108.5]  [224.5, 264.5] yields -0.10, 13.3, 14.1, 12.2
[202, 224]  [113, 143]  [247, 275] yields 0.07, 14.5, 11.2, 10.5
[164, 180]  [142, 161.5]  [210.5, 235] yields -0.07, 14.1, 14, 10.7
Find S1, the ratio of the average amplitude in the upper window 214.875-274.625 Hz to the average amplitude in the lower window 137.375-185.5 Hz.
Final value 0.8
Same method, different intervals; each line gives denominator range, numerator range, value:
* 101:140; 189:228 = 0.83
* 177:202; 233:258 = 0.92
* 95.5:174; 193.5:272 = 0.82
